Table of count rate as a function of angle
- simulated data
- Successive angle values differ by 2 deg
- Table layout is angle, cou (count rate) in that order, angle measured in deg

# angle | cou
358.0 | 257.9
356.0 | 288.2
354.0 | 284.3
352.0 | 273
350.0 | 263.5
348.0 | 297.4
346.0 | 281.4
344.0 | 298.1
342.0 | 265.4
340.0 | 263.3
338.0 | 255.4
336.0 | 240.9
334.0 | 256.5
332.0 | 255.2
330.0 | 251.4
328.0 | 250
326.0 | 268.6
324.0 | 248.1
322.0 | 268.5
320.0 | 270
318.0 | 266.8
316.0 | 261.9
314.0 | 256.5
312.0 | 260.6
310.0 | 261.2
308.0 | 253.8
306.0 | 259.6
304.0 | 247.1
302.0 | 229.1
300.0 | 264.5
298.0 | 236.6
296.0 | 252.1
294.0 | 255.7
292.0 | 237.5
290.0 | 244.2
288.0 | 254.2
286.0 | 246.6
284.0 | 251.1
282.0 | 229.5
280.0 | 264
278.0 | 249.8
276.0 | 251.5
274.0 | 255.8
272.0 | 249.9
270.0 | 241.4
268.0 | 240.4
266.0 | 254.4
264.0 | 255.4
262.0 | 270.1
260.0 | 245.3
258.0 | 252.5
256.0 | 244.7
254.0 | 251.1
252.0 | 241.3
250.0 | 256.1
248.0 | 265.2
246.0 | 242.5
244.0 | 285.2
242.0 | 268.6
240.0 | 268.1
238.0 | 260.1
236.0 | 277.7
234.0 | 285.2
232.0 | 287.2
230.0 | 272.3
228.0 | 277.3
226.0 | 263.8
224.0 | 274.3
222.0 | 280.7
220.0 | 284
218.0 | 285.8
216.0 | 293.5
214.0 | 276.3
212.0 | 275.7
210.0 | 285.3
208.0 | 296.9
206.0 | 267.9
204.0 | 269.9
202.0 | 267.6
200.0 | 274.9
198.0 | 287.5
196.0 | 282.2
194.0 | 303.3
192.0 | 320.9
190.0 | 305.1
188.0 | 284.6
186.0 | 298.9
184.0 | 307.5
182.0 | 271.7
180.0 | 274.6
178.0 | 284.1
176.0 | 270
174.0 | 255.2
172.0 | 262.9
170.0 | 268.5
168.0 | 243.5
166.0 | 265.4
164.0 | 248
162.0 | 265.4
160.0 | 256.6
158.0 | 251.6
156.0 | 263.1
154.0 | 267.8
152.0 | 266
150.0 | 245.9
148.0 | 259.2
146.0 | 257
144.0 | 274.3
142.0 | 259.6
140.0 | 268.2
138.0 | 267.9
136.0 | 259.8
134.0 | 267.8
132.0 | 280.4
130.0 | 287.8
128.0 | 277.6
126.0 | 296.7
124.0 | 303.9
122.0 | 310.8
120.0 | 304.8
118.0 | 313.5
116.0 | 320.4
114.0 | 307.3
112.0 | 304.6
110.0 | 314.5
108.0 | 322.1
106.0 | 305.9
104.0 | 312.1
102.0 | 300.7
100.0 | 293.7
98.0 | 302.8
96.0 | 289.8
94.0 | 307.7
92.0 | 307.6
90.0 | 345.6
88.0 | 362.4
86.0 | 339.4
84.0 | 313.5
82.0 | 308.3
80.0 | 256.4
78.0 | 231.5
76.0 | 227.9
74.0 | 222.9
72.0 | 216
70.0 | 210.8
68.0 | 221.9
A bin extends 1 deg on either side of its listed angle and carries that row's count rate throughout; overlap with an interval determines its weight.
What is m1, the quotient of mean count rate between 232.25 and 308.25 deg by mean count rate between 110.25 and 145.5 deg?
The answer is 0.88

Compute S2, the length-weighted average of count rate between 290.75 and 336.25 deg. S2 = 255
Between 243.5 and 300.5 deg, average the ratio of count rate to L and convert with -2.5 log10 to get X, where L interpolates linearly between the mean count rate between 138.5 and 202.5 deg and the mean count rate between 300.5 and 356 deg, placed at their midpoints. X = 0.06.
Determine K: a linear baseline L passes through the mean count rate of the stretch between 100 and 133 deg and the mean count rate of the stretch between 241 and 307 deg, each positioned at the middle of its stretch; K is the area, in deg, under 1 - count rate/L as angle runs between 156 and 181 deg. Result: 2.1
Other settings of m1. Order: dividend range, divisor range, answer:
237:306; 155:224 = 0.91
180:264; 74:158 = 0.95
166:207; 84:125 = 0.89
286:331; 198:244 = 0.92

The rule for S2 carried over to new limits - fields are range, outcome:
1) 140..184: 264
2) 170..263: 275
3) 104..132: 305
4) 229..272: 260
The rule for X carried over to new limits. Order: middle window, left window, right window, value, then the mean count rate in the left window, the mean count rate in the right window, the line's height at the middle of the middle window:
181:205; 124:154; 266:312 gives -0.105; 270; 249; 263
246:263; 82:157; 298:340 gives 0.066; 294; 256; 268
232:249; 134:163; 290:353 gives -0.039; 262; 259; 261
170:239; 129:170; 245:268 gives -0.096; 263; 252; 257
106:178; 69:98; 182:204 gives 0.037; 282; 291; 287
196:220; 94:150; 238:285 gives -0.049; 291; 254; 268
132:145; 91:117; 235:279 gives 0.108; 307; 256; 295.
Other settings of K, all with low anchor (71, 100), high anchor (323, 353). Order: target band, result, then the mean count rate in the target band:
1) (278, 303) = 2.0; 247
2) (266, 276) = 0.8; 248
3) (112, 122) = -0.9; 311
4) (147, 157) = 0.8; 260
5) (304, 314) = 0.4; 257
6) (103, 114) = -1.0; 311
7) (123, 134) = -0.1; 287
